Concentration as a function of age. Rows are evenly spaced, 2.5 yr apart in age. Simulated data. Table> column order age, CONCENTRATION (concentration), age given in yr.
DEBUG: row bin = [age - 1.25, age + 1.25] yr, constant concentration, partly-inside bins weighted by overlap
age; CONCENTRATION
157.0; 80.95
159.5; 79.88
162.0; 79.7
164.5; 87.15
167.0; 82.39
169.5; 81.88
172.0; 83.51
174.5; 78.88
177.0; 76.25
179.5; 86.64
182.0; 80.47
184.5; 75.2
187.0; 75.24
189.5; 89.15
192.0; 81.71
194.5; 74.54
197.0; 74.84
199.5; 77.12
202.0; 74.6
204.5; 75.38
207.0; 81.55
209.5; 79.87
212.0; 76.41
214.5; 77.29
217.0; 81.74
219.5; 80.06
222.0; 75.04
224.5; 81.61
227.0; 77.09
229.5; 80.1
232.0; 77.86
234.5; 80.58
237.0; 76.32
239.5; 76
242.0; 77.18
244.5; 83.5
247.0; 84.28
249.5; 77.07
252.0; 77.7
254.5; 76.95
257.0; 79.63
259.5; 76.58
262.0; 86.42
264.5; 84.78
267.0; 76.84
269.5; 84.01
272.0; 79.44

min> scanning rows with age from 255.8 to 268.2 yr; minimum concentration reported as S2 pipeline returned 76.58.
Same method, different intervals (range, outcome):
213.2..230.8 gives 75.04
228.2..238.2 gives 76.32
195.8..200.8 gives 74.84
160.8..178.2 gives 76.25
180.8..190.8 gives 75.2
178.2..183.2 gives 80.47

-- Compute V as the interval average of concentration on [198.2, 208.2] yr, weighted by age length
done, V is 77.1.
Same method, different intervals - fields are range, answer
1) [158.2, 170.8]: 82.2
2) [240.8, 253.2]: 80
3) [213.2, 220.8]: 79.6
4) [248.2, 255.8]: 77.3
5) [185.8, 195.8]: 80.2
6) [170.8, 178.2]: 79.5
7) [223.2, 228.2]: 79.3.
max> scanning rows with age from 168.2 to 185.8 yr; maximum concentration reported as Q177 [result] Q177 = 86.64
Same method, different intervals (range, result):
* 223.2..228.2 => 81.61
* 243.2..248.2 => 84.28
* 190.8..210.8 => 81.71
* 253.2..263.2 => 86.42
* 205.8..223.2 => 81.74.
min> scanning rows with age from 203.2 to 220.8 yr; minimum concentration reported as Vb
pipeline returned 75.38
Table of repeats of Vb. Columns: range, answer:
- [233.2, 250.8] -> 76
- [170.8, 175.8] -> 78.88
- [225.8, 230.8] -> 77.09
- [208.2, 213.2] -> 76.41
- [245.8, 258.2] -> 76.95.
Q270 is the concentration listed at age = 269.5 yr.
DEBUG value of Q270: 84.01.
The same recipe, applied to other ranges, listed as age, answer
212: 76.41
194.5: 74.54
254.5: 76.95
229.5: 80.1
